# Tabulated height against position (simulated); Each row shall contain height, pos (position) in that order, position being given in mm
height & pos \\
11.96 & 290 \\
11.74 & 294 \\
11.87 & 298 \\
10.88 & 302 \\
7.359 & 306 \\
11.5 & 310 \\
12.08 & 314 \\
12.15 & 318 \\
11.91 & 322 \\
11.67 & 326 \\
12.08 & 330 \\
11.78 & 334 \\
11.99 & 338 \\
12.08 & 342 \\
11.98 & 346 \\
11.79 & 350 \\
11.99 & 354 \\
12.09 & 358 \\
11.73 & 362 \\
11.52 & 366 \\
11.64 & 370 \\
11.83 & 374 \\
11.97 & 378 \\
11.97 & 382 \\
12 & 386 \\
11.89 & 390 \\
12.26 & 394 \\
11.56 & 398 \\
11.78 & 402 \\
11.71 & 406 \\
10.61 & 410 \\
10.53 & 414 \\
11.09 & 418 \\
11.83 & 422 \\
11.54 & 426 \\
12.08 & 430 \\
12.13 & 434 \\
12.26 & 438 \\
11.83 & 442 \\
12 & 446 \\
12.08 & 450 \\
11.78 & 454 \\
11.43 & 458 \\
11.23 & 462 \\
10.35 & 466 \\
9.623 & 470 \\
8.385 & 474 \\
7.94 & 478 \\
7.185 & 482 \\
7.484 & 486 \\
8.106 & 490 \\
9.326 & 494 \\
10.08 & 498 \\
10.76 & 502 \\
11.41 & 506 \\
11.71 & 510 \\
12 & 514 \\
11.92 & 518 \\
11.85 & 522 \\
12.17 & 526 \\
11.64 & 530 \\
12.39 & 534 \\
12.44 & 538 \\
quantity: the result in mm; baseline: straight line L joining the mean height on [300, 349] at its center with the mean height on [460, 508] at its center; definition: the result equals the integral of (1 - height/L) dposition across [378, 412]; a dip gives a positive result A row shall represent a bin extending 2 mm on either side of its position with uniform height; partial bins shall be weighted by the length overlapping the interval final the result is -3.9 mm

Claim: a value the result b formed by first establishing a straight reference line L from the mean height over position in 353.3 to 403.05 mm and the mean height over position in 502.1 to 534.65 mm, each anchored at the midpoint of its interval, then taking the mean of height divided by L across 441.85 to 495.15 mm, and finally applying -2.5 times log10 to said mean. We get 0.198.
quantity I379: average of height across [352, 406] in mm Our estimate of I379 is 11.9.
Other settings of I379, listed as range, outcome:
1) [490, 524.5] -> 11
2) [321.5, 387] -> 11.9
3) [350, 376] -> 11.8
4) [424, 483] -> 10.9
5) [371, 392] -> 11.9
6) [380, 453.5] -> 11.7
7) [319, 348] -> 11.9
